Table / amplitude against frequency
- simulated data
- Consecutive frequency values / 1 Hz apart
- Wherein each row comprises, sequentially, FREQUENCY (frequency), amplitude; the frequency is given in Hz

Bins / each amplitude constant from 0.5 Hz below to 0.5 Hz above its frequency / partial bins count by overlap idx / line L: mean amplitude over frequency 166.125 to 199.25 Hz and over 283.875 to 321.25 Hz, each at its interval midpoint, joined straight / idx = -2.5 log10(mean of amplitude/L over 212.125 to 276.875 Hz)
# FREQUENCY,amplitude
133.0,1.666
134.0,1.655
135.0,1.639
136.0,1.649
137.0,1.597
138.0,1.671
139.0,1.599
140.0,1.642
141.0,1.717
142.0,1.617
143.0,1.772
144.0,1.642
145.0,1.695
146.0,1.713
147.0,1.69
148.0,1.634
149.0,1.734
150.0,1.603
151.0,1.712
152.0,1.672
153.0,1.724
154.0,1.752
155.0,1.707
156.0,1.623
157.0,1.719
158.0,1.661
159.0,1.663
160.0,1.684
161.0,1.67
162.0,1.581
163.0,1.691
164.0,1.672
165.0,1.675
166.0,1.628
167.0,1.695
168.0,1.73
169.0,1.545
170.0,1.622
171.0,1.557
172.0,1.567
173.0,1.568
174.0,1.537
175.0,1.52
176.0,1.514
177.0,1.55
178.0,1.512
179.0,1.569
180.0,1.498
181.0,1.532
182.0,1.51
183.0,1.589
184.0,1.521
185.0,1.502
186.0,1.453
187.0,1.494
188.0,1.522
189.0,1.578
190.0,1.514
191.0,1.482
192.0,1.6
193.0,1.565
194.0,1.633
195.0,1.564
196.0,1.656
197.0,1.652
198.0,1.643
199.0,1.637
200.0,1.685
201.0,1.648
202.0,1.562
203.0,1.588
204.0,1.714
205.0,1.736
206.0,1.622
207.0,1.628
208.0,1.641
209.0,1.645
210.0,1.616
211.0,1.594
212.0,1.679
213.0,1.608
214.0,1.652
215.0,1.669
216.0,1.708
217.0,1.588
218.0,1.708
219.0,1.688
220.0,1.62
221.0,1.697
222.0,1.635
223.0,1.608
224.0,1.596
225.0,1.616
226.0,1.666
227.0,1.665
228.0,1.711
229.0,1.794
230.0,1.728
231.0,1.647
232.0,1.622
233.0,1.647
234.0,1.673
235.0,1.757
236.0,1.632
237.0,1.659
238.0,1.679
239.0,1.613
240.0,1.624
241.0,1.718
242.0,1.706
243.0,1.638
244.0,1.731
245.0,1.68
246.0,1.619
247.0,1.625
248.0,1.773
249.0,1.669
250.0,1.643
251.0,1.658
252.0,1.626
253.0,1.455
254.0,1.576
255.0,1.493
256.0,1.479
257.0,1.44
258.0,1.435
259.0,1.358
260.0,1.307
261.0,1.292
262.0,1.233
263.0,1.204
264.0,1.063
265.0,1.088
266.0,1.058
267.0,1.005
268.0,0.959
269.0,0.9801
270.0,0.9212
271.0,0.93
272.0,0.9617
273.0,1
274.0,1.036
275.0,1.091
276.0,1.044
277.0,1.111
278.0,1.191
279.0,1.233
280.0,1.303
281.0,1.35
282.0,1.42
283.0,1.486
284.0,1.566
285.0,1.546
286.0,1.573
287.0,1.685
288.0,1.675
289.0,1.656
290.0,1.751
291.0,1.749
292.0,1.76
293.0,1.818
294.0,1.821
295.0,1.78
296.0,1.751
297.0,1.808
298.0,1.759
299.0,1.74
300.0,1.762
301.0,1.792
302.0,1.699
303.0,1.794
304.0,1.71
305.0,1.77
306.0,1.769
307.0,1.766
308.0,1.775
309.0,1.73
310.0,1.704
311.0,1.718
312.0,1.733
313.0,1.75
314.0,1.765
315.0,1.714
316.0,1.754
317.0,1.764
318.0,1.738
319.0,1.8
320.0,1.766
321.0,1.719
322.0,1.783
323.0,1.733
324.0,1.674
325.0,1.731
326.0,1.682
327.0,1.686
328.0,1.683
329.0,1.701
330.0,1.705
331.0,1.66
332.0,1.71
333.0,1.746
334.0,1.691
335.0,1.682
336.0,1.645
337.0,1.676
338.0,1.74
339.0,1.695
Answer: 0.115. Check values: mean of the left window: 1.56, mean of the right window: 1.74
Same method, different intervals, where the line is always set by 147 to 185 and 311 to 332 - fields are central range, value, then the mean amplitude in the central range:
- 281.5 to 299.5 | 0.01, 1.69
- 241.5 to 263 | 0.10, 1.54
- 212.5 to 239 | 0.00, 1.66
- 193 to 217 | 0.00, 1.64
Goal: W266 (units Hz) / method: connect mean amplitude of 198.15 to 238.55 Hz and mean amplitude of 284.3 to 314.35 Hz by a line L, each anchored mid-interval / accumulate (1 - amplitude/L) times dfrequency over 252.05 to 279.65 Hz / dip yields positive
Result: 8.3 Hz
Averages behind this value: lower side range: 1.66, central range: 1.19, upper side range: 1.74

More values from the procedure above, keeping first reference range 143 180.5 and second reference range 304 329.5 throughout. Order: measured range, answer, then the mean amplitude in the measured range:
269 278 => 3.6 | 1.02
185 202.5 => 0.8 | 1.58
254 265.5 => 2.6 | 1.32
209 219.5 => 0.1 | 1.65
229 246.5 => 0.1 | 1.67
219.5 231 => 0.1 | 1.67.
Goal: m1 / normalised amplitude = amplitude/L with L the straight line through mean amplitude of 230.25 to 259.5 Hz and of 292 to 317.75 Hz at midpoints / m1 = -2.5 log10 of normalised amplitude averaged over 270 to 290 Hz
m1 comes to 0.28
